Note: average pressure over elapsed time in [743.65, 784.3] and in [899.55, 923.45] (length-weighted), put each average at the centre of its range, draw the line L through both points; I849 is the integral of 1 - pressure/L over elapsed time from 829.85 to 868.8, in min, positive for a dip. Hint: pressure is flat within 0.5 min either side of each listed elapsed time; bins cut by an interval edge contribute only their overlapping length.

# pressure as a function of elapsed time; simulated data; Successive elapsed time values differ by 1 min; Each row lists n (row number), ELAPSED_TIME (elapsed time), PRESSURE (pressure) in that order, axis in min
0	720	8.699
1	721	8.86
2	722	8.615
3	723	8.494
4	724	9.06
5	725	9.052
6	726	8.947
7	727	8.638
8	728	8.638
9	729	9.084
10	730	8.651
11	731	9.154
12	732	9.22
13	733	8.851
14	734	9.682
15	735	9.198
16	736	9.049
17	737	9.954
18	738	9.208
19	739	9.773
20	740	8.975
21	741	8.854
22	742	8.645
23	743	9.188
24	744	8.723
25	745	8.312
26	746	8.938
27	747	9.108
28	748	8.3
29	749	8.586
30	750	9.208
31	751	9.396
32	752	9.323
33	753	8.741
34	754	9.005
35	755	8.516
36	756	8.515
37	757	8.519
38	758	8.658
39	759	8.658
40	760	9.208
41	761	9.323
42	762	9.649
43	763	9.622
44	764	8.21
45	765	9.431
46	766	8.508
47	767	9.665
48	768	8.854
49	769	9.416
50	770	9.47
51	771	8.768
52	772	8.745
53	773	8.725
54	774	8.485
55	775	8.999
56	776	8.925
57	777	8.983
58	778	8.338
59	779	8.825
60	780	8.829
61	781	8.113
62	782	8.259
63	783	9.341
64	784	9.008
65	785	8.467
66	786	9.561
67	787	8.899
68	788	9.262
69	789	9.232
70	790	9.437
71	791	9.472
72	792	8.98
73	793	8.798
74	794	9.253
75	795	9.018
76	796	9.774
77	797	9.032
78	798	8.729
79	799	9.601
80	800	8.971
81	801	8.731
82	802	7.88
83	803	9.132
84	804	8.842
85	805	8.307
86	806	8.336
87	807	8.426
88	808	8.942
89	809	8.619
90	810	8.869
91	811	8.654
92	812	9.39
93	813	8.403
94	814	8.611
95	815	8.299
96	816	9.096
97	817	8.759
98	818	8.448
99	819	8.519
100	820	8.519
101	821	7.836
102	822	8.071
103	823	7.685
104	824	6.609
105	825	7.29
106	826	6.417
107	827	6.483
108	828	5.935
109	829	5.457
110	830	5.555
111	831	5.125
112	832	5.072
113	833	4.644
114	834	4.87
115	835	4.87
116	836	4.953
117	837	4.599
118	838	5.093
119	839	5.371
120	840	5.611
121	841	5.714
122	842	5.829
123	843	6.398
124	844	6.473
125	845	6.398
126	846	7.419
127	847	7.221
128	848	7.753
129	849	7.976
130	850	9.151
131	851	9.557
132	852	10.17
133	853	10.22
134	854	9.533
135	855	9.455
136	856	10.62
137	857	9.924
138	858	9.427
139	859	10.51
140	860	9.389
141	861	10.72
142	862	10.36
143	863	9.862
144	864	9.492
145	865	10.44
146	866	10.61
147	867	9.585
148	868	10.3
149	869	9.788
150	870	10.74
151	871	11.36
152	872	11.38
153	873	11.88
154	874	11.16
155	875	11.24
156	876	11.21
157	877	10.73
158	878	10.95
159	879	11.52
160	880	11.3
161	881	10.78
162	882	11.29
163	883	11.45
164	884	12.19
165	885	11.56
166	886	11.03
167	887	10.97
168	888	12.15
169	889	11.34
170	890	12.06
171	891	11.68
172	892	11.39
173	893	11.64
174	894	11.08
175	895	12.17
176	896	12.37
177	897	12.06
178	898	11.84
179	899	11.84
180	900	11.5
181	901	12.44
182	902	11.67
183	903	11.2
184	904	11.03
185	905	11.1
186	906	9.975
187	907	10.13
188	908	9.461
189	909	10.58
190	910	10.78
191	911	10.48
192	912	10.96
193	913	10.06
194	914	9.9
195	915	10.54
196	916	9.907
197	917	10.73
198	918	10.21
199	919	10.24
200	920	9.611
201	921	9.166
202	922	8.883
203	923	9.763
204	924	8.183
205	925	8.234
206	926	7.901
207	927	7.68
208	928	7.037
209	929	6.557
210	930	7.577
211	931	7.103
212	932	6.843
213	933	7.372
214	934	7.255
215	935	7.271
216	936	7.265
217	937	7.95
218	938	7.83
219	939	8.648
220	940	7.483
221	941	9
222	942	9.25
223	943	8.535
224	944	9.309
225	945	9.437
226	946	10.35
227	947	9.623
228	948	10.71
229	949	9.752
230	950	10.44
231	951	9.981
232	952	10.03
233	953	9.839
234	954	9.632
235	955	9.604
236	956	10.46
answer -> 7.6 min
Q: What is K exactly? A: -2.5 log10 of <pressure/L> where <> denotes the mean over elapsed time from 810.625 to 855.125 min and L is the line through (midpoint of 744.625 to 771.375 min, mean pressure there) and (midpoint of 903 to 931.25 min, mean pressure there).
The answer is 0.272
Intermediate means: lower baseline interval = 8.96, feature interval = 7.17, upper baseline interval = 9.47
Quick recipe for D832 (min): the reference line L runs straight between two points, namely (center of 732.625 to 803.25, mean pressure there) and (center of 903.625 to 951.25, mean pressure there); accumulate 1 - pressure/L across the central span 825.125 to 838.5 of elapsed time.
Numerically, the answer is 5.4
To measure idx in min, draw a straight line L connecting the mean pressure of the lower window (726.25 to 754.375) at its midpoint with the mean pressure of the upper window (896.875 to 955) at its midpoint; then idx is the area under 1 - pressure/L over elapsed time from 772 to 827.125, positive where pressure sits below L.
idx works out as 3.1 min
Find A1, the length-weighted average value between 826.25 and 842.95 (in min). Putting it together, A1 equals 5.37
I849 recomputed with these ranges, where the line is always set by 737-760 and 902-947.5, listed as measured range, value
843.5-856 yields 0.68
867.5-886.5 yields -4.41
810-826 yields 1.32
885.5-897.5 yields -3.44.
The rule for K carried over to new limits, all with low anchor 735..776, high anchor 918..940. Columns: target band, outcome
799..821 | 0.004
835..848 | 0.389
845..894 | -0.240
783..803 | -0.035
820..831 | 0.266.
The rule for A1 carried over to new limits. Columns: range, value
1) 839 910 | 10.2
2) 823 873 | 7.95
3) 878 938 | 10.1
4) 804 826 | 8.33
